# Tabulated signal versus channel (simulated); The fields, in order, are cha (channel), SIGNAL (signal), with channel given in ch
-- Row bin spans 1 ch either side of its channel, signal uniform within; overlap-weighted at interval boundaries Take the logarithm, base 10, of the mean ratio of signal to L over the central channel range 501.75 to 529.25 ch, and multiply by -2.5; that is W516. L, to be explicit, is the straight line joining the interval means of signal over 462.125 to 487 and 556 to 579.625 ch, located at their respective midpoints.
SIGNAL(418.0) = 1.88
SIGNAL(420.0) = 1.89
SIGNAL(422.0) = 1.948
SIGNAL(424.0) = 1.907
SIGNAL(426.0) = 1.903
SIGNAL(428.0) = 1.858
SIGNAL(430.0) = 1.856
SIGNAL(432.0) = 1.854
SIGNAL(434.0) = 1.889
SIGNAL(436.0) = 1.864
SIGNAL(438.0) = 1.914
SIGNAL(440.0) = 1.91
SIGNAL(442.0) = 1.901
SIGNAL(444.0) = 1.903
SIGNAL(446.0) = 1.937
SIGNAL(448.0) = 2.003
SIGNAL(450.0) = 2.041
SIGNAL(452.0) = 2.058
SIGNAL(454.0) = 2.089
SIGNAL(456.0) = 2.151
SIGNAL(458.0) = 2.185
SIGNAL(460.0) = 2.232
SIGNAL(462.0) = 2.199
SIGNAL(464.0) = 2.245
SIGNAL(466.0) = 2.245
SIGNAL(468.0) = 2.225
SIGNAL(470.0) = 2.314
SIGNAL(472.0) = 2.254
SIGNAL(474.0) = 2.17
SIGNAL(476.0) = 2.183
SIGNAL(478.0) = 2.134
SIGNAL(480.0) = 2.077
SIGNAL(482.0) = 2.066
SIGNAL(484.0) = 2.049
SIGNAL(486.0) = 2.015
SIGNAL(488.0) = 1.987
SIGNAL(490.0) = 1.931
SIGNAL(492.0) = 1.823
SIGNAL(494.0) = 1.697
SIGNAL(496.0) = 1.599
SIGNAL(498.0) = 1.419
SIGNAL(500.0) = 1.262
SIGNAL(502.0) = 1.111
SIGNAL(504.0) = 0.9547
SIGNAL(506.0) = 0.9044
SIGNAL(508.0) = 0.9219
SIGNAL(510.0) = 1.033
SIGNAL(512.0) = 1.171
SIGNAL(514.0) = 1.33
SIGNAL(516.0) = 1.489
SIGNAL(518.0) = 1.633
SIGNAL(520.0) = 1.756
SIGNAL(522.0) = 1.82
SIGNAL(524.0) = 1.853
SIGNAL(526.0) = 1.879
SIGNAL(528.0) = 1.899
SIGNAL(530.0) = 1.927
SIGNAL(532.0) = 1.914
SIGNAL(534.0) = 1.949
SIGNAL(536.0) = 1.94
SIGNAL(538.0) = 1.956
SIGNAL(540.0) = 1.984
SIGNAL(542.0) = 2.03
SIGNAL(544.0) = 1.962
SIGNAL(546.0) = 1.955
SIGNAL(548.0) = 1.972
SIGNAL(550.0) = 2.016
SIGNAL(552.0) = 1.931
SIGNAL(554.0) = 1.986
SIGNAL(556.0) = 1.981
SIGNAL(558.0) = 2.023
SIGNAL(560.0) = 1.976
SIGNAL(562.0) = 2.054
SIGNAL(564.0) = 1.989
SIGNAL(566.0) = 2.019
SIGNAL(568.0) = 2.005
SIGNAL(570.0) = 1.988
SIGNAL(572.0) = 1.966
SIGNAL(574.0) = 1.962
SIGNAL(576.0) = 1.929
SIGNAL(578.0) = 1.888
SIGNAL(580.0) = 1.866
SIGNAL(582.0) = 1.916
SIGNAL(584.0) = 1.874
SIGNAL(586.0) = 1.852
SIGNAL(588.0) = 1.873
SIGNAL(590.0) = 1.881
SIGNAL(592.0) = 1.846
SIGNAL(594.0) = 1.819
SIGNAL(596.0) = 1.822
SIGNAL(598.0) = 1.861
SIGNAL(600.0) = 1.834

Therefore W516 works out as 0.41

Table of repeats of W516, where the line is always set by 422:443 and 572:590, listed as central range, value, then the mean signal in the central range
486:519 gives 0.319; 1.41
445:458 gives -0.092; 2.06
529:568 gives -0.046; 1.98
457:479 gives -0.173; 2.22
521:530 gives 0.014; 1.87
